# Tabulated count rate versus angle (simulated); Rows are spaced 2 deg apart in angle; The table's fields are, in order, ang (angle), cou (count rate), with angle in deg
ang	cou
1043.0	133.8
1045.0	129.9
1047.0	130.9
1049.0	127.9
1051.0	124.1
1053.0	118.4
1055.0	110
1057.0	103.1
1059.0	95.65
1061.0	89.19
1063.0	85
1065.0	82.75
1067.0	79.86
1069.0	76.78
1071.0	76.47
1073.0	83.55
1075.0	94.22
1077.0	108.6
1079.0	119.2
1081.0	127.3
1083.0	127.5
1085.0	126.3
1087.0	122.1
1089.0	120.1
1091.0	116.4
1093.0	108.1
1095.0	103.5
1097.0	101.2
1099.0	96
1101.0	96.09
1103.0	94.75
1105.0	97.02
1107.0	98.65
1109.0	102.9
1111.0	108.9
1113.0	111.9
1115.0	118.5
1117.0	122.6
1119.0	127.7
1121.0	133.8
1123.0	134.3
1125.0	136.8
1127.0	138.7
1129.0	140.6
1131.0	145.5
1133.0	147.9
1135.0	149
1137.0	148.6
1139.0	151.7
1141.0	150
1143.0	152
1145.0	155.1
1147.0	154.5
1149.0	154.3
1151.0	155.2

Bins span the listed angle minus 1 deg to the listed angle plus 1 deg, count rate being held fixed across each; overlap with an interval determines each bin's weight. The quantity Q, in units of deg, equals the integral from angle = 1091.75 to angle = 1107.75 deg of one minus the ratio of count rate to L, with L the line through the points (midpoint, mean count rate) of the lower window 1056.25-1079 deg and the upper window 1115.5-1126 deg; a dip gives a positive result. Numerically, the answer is 2.0 deg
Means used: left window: 89.8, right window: 130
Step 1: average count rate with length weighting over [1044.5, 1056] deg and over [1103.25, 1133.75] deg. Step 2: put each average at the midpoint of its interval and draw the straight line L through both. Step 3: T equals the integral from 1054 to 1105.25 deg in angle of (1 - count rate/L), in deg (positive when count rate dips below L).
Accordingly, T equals 9.0 deg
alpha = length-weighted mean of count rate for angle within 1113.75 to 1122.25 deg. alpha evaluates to 126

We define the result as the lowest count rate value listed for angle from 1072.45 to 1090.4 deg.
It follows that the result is 83.55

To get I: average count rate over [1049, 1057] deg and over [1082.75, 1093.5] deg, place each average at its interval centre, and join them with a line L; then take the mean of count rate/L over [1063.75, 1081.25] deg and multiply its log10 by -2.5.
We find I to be 0.27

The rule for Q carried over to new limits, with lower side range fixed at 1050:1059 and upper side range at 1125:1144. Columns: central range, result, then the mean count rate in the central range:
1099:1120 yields 4.4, 107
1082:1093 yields 0.4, 121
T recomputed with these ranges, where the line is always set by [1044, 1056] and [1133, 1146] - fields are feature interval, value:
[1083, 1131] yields 8.4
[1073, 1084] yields 1.7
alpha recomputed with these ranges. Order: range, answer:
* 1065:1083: 96.8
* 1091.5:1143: 123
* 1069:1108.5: 105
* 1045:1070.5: 103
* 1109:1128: 125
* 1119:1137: 141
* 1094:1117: 104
